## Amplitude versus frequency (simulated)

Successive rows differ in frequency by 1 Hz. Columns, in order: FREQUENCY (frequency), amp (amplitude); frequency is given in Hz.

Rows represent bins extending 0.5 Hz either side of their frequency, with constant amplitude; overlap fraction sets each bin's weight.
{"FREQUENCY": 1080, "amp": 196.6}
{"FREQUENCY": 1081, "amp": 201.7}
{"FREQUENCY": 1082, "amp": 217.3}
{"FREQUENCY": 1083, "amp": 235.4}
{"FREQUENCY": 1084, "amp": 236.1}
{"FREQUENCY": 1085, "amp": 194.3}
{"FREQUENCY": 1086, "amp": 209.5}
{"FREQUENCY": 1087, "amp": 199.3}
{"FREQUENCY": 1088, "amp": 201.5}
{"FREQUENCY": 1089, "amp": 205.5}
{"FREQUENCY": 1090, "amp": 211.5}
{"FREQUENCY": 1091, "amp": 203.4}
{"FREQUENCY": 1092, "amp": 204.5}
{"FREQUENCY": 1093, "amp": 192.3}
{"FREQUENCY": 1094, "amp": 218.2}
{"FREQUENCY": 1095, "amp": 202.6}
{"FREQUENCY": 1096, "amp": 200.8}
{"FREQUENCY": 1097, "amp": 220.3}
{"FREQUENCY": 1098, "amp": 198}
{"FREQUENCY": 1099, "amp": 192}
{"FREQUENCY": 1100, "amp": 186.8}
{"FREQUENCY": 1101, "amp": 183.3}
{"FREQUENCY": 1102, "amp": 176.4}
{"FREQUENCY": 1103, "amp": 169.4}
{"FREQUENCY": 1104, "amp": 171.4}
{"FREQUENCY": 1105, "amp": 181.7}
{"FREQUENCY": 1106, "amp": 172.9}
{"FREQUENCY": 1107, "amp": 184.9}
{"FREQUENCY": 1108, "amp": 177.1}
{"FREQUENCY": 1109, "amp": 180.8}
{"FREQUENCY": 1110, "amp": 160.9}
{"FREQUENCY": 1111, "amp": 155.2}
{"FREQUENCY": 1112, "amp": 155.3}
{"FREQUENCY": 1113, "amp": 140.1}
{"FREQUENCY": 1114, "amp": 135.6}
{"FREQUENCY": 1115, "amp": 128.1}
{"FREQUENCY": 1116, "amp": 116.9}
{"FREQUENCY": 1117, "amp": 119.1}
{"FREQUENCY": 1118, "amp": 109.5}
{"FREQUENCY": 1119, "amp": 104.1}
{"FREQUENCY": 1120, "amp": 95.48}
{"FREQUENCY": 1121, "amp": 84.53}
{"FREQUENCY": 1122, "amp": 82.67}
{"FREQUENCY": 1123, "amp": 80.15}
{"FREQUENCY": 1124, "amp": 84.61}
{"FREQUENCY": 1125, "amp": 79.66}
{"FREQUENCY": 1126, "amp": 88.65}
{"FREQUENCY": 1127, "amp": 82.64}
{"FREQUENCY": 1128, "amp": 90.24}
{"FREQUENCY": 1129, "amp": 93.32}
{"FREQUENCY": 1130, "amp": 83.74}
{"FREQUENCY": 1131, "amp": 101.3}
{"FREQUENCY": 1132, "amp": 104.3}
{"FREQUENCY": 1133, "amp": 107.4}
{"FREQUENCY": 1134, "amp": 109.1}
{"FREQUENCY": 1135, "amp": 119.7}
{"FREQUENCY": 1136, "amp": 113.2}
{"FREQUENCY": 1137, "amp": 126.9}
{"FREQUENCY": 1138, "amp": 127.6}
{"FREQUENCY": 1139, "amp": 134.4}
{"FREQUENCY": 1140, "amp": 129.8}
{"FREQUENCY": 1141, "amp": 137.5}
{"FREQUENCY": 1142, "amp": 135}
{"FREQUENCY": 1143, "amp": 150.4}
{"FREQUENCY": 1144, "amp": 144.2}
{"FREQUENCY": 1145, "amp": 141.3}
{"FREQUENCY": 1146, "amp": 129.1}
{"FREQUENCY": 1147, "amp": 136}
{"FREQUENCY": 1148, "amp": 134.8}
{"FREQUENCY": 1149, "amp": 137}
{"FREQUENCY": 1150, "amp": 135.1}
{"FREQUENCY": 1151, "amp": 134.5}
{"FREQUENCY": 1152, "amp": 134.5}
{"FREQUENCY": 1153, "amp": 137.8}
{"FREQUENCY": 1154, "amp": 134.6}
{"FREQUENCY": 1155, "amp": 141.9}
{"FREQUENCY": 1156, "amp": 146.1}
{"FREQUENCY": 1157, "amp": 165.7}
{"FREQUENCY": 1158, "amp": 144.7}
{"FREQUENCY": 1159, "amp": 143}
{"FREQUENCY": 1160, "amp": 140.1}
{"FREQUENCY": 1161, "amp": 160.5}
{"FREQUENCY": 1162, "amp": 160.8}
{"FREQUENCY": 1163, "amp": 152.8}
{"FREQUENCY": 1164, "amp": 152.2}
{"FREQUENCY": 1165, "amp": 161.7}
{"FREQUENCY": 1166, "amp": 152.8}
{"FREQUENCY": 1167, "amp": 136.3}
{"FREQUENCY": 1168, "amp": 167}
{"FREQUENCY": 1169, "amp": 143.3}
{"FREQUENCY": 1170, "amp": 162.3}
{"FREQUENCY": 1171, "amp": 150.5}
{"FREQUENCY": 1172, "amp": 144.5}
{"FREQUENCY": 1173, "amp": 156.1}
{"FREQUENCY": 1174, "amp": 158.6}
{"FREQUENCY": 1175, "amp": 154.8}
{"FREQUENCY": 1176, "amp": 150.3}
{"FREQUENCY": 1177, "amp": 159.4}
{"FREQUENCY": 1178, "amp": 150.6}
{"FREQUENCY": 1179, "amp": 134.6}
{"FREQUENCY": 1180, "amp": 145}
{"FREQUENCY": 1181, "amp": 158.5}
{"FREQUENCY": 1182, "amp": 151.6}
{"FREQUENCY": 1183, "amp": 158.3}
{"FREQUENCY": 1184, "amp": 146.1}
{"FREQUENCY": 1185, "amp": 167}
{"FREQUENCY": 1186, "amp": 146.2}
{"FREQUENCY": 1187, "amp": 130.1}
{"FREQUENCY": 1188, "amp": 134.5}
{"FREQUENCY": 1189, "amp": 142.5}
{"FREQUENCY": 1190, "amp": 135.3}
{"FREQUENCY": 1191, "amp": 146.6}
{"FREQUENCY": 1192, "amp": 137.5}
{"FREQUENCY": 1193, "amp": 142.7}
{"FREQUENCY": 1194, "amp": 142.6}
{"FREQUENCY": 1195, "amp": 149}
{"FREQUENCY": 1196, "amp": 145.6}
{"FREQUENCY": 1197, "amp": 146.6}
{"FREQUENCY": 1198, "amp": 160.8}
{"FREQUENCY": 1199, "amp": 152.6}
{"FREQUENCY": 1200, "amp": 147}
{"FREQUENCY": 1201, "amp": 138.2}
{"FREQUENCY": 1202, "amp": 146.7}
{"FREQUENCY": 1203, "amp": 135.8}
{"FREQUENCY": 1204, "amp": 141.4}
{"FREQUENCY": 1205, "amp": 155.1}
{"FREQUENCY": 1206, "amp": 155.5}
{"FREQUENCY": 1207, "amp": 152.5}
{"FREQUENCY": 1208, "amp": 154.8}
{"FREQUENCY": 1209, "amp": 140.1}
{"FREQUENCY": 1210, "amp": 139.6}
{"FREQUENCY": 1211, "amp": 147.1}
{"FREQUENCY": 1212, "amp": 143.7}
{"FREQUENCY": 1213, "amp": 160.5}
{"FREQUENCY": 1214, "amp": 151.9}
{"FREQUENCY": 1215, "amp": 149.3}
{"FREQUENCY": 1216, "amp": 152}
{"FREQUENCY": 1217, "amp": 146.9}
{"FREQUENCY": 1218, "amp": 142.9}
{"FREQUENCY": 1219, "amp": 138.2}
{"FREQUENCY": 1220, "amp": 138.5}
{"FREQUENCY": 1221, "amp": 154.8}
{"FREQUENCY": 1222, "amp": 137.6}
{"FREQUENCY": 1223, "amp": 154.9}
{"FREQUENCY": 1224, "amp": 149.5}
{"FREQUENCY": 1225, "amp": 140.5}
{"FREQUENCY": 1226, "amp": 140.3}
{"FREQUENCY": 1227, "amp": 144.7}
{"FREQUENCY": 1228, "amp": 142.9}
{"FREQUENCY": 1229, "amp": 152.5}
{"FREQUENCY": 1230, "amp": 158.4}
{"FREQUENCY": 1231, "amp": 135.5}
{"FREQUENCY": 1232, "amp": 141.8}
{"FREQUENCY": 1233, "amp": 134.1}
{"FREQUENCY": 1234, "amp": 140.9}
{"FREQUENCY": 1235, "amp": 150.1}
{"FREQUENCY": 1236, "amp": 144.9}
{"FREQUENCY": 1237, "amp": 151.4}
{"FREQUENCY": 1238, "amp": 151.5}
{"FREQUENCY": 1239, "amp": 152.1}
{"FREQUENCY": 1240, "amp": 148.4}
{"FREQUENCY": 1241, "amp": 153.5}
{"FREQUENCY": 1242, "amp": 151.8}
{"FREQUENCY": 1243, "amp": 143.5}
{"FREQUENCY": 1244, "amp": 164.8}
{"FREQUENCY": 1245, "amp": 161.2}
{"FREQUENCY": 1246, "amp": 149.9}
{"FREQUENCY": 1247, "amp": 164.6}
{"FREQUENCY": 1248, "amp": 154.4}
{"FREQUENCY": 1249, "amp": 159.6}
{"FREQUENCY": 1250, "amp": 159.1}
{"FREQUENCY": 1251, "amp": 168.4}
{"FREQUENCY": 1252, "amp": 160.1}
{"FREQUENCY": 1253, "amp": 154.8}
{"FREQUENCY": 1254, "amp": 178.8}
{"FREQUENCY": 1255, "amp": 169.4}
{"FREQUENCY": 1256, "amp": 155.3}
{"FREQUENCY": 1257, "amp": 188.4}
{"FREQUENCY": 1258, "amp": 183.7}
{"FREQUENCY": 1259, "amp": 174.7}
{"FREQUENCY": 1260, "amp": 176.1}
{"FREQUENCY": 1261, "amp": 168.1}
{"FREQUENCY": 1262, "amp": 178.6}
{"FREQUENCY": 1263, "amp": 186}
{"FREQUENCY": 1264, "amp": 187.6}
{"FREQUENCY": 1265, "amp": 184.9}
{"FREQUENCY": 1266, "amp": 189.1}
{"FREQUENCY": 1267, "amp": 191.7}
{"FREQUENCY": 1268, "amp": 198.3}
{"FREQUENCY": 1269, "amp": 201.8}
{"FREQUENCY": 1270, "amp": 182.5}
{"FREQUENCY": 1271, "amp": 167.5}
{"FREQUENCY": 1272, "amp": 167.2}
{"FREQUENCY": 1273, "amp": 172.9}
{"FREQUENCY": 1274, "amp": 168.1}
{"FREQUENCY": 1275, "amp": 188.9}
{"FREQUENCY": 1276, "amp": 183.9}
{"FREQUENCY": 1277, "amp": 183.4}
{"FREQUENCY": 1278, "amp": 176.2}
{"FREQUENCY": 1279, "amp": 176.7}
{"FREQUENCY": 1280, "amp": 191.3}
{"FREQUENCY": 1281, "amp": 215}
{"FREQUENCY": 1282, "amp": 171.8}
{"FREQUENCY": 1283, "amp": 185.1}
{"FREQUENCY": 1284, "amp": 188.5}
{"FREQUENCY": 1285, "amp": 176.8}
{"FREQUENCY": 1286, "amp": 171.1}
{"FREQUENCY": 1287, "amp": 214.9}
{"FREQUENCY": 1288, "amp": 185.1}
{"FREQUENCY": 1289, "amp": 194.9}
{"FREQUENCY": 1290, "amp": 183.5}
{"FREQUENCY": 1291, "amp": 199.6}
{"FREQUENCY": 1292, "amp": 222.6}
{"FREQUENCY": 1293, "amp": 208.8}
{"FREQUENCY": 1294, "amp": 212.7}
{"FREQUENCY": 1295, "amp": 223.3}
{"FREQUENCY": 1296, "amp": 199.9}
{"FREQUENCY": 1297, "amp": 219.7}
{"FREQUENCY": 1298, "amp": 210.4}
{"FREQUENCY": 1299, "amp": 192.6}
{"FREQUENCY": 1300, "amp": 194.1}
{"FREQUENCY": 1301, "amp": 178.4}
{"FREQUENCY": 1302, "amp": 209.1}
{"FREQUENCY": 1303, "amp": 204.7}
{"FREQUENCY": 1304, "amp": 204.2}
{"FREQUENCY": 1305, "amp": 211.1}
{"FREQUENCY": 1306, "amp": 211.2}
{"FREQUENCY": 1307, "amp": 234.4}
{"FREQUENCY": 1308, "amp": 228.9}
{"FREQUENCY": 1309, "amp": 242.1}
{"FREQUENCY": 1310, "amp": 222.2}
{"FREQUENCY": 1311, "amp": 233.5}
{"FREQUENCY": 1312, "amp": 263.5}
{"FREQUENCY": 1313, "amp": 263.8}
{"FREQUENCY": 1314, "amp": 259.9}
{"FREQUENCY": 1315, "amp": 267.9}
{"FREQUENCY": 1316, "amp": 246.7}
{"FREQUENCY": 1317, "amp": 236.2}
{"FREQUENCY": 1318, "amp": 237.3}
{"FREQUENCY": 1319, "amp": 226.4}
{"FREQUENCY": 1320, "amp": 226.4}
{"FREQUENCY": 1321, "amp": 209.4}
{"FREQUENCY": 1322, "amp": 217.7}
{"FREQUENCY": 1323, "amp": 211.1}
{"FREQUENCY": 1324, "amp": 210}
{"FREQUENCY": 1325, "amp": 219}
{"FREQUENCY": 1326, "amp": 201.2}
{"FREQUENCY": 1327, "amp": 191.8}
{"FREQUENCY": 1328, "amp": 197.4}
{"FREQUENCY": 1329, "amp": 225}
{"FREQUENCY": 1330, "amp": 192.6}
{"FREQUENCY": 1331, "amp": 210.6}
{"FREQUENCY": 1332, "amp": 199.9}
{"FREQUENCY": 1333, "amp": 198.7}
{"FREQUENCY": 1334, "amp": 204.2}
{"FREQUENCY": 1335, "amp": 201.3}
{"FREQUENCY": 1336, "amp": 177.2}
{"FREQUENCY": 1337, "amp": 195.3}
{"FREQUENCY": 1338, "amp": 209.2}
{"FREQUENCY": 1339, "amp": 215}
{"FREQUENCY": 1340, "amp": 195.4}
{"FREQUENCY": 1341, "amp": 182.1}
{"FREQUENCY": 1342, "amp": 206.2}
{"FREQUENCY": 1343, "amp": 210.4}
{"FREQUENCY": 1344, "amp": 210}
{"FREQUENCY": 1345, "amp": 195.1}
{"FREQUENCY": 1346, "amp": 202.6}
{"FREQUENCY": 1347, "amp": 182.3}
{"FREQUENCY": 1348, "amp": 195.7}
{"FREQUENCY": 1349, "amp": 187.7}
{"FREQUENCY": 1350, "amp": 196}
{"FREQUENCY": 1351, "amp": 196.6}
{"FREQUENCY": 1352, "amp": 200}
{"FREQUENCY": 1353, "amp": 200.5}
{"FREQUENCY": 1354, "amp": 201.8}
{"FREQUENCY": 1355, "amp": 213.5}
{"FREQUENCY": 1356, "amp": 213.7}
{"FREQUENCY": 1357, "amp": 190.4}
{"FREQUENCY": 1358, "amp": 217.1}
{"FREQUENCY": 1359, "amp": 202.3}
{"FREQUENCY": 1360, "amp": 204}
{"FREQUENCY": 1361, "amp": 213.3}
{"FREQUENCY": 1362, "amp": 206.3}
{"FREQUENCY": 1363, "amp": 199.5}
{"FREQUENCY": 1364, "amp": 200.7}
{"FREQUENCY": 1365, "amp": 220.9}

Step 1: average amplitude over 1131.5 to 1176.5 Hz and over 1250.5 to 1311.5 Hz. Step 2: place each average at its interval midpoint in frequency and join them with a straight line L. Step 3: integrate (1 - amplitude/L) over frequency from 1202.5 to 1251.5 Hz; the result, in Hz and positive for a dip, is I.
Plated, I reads 6.1 Hz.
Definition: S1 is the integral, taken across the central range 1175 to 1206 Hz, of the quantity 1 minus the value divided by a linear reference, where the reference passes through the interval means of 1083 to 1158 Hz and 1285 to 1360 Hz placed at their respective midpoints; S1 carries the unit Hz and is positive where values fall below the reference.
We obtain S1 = 4.1 Hz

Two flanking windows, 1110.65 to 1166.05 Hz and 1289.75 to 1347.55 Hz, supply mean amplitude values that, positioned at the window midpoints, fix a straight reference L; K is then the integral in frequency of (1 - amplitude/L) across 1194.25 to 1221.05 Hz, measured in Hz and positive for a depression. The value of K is 1.9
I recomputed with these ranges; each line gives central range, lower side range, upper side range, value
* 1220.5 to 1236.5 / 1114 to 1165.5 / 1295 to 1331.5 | 2.5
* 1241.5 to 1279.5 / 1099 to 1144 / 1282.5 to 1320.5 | 4.5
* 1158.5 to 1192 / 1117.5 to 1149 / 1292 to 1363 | -4.4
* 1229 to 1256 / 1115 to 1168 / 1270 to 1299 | 2.8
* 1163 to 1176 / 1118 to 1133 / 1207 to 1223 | -3.8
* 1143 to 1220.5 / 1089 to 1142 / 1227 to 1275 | 3.3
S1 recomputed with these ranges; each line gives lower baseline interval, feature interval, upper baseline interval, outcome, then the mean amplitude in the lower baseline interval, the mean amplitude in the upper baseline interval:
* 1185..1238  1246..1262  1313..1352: 0.1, 146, 210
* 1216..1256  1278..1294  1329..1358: -1.7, 151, 200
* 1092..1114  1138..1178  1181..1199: 3.3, 181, 147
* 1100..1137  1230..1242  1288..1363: 1.9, 126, 210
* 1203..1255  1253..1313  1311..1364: -4.8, 150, 210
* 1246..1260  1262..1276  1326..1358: -0.9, 167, 200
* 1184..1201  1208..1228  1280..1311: 1.7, 145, 204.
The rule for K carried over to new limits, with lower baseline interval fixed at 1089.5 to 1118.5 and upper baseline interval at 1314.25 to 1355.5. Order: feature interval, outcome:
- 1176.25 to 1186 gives 1.8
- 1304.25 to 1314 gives -1.5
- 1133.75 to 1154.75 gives 5.5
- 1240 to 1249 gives 1.8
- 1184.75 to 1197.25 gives 2.9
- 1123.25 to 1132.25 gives 4.5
